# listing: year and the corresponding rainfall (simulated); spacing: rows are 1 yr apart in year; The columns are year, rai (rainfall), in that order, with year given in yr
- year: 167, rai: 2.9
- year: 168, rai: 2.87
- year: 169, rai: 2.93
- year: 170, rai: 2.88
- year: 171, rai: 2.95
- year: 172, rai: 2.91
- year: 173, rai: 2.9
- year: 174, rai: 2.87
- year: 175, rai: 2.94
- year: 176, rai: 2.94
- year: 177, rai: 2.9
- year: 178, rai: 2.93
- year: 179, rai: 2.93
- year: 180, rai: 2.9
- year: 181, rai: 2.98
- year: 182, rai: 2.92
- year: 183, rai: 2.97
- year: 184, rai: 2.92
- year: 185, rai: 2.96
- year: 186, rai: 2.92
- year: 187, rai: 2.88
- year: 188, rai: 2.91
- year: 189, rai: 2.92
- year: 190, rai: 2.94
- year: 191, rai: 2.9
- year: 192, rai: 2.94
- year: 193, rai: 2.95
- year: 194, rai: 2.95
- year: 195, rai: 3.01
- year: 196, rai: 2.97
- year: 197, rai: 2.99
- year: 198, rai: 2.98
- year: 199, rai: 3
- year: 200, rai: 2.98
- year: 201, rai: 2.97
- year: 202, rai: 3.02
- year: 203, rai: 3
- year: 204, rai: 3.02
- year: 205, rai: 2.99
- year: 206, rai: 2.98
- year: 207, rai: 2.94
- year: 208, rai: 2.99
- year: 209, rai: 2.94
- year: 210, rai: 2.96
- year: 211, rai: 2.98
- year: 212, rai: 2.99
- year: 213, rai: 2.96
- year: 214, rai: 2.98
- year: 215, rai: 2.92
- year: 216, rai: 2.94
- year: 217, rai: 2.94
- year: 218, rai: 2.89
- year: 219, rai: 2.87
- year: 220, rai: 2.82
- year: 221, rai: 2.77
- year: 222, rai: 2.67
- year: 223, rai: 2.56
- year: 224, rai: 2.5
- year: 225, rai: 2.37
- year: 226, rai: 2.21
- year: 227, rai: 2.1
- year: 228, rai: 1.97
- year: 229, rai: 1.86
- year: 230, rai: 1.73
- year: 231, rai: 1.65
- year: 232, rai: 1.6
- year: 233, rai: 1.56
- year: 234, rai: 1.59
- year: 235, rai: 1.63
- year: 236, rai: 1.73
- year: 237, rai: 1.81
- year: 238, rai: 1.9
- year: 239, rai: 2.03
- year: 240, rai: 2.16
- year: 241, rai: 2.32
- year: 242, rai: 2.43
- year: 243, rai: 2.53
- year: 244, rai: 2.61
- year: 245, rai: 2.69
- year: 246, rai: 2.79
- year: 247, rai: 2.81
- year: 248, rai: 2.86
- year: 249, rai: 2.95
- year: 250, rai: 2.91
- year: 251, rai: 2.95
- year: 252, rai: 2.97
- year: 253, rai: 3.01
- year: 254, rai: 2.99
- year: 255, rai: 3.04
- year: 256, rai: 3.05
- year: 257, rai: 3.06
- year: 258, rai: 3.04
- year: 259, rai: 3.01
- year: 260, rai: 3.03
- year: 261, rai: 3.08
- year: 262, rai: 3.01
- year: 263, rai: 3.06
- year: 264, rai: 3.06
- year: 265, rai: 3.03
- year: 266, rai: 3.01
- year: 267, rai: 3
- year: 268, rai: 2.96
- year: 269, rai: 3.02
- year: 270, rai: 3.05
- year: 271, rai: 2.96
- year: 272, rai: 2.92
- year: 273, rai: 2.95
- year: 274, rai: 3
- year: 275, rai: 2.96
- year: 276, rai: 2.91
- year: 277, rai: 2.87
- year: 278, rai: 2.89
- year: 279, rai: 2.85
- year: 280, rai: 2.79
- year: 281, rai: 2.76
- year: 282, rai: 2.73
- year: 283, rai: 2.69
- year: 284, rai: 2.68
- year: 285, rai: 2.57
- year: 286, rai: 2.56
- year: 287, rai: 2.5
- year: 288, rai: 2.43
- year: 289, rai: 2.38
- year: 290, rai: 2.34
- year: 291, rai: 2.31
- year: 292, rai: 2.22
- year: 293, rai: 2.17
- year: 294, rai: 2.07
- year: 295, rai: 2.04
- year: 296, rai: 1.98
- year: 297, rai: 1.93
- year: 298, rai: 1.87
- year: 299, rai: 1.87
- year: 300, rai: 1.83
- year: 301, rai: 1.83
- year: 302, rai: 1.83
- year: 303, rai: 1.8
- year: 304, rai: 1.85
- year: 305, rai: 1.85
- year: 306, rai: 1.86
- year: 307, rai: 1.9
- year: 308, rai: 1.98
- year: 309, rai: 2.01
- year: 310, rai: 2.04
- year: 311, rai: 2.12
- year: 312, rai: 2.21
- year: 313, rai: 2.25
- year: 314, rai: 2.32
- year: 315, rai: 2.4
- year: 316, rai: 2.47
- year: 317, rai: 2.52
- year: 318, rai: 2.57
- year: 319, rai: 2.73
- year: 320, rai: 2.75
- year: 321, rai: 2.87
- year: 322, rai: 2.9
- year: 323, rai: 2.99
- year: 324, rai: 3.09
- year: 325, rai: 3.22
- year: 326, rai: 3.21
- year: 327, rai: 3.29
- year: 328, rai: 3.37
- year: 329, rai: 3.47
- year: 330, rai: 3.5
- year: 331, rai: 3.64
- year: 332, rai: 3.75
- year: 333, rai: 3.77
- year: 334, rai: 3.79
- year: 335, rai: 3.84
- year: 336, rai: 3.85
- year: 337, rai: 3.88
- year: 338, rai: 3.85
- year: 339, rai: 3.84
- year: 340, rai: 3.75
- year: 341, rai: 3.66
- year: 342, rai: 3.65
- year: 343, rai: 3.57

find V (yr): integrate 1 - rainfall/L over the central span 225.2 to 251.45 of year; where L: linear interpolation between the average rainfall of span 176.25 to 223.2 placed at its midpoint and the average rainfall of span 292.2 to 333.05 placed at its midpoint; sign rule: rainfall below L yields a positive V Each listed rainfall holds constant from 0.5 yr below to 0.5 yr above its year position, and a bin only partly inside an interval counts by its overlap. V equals 5.34 yr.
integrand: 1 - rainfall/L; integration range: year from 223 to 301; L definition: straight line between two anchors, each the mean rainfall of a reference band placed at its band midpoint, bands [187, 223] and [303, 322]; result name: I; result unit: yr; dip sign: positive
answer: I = 1.4 yr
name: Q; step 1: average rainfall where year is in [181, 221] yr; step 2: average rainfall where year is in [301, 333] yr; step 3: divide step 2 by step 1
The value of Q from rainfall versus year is 0.9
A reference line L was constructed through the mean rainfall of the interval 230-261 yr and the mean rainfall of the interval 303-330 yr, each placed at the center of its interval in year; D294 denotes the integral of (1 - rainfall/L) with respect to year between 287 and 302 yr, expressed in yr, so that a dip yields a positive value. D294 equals 2.6 yr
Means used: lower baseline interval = 2.49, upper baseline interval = 2.55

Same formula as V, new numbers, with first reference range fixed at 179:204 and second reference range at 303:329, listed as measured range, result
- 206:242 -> 5.6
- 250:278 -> -3.1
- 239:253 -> 0.4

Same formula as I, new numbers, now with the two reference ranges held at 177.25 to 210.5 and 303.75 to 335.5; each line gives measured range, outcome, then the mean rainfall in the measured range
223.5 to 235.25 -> 4.1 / 1.9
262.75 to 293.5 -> 0.8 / 2.76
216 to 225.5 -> 0.6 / 2.72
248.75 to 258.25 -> -0.4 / 3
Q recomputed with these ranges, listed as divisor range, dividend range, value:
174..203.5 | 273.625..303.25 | 0.81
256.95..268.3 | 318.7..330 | 1.03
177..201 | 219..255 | 0.80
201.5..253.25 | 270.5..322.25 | 0.94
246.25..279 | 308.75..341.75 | 1.04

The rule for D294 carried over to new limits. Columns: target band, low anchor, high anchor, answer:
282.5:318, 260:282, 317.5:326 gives 9.22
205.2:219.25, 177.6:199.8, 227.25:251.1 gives -1.92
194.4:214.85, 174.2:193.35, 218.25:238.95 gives -3.55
